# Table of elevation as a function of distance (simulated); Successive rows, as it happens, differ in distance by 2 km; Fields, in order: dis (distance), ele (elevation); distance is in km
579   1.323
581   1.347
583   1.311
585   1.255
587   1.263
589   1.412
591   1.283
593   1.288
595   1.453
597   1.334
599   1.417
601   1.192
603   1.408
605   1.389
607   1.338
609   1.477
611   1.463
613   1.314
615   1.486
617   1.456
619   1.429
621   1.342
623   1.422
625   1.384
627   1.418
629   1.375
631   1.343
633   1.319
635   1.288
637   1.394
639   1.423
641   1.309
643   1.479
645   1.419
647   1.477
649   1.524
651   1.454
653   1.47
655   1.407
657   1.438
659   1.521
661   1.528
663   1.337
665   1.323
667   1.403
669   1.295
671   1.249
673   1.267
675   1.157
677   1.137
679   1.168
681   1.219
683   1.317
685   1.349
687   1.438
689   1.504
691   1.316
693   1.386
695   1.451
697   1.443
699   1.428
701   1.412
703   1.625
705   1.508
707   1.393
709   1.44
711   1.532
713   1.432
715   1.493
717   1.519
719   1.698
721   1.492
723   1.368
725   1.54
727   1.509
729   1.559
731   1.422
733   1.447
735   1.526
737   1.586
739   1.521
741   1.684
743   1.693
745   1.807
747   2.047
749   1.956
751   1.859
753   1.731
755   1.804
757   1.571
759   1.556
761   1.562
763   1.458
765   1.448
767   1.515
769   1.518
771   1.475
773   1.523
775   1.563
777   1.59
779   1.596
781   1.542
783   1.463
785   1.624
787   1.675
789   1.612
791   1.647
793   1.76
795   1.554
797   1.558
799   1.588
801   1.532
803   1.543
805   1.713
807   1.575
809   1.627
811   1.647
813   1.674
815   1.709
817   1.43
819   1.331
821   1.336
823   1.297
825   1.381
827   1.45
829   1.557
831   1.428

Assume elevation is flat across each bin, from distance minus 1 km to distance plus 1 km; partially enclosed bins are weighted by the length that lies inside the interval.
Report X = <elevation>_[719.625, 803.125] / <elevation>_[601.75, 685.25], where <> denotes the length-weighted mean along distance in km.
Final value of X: 1.2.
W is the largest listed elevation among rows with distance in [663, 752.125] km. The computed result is 2.047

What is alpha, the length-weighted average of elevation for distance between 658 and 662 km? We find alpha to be 1.52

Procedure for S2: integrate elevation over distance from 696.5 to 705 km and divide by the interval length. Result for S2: 1.48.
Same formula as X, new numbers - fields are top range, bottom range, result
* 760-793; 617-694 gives 1.14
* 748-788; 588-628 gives 1.16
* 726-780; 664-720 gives 1.16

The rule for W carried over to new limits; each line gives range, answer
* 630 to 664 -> 1.528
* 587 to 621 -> 1.486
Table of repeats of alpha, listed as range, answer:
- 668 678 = 1.22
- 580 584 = 1.33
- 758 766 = 1.51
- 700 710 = 1.48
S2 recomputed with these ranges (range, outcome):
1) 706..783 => 1.58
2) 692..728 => 1.48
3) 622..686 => 1.36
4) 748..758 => 1.78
